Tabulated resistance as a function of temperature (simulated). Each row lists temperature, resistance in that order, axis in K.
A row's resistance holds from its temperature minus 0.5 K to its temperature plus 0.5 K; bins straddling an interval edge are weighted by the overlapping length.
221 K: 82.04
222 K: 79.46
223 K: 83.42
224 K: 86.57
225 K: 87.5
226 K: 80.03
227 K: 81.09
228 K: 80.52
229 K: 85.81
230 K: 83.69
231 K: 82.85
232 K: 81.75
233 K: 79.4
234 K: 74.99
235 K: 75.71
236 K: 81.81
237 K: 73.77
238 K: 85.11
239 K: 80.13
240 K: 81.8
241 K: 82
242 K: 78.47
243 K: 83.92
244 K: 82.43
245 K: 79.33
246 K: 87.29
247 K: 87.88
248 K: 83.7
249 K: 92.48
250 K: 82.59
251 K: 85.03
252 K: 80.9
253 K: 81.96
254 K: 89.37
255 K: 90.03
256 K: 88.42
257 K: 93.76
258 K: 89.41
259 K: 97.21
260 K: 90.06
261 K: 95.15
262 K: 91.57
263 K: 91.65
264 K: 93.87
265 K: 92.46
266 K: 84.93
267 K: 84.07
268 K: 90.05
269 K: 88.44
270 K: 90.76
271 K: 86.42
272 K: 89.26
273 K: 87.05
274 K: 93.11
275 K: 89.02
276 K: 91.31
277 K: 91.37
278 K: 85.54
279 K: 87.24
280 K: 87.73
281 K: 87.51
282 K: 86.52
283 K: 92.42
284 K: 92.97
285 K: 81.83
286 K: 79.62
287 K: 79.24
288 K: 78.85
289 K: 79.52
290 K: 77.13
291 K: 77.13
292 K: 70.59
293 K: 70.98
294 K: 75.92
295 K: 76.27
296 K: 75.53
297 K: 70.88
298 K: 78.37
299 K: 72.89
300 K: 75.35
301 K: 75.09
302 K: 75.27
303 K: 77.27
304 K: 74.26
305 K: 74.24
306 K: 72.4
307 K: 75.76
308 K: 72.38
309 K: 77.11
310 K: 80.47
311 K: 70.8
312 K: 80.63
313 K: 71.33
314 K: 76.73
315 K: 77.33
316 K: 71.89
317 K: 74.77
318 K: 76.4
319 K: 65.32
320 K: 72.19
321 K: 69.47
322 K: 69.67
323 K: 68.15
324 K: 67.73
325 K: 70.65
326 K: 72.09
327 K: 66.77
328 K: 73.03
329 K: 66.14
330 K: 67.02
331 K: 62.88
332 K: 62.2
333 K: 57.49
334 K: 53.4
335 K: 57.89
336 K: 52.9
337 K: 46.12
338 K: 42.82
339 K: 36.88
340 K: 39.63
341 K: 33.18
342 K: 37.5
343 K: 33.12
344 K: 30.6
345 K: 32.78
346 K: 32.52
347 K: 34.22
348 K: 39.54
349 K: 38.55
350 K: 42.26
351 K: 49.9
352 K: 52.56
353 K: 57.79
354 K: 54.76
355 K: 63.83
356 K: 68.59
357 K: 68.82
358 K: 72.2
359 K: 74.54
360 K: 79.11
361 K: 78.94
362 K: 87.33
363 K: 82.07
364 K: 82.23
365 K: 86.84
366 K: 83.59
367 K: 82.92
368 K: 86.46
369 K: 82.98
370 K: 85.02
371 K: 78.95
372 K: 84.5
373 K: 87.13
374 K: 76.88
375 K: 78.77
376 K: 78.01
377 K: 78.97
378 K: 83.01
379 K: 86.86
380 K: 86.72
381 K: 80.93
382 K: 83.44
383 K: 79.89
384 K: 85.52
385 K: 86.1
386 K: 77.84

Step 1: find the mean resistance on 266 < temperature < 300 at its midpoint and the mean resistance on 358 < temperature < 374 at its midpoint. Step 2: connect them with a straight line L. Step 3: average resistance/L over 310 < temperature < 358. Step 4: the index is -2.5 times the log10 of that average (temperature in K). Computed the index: 0.38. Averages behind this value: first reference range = 83.1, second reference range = 82.3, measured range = 58.1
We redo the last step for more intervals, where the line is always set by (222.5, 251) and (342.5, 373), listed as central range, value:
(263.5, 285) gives -0.16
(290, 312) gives -0.03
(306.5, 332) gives -0.02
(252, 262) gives -0.14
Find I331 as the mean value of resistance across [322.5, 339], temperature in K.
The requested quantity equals 61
